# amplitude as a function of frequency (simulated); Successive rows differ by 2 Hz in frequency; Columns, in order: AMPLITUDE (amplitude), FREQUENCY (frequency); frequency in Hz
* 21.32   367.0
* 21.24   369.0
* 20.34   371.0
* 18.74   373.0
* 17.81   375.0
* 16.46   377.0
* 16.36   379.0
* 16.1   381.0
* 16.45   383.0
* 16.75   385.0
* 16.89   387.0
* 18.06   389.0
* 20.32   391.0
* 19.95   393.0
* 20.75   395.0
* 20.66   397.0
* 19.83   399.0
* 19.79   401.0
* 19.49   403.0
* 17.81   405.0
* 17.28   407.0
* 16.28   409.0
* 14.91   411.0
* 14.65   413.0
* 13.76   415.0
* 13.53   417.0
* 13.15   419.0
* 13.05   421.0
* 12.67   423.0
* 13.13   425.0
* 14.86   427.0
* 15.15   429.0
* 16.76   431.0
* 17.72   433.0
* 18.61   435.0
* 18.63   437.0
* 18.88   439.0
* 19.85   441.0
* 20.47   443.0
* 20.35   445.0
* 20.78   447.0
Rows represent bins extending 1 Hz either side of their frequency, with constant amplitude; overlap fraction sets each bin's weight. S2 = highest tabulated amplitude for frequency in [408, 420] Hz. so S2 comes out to 16.28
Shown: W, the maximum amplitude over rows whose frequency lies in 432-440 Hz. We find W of 18.88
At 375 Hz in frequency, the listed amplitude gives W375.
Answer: 17.81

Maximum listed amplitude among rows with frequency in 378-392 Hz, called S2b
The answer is 20.32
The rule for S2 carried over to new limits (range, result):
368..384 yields 21.24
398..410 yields 19.83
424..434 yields 17.72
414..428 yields 14.86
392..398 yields 20.75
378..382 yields 16.36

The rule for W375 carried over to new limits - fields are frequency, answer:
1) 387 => 16.89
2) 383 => 16.45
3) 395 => 20.75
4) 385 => 16.75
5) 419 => 13.15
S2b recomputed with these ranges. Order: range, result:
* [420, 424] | 13.05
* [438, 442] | 19.85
